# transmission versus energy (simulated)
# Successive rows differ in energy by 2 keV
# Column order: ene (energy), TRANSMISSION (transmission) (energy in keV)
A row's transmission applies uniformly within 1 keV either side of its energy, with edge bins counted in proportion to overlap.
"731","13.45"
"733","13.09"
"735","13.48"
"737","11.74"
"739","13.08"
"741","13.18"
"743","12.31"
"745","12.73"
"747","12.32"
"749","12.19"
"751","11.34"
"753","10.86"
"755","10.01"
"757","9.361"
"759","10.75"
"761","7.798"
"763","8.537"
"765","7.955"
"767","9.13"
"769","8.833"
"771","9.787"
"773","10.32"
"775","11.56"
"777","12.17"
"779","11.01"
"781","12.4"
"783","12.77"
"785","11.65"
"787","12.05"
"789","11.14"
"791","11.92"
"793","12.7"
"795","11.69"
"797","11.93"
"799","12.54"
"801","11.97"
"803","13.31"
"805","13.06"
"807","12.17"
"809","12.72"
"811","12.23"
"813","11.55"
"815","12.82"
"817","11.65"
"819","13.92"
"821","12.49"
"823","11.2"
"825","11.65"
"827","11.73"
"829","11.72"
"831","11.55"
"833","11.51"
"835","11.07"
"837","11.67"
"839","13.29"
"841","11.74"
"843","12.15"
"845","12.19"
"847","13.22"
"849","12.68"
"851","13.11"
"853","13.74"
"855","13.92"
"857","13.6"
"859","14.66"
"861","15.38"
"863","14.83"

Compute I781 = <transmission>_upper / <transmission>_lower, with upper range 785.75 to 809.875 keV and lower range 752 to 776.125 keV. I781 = 1.28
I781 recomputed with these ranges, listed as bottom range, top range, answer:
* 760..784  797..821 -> 1.23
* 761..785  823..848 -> 1.15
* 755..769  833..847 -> 1.34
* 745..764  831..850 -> 1.16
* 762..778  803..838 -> 1.23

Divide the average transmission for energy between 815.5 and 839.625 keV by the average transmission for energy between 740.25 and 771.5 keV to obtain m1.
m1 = 1.15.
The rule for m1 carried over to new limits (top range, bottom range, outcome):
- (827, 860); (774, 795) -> 1.06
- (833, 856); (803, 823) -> 1.01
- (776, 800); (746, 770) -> 1.21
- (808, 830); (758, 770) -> 1.38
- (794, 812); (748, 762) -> 1.20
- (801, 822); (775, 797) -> 1.05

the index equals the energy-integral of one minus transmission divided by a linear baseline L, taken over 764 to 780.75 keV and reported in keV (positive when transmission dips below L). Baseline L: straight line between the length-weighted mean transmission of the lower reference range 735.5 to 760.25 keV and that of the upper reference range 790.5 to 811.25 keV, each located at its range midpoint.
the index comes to 2.5 keV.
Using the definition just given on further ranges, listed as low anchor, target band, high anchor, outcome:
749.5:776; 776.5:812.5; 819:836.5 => -4.9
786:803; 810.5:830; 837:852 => 0.4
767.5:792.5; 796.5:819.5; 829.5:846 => -1.8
